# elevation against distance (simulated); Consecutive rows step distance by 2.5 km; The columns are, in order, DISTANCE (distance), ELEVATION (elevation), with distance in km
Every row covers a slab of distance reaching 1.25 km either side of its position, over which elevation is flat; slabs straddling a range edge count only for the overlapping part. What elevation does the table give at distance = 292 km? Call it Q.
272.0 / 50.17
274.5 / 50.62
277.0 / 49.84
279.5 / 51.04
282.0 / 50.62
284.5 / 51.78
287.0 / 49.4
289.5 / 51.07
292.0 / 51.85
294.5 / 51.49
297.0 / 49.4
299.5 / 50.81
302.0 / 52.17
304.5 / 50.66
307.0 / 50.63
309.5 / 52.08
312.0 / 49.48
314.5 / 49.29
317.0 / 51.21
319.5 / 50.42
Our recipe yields 51.85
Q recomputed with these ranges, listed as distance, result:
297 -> 49.4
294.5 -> 51.49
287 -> 49.4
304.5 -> 50.66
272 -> 50.17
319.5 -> 50.42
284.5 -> 51.78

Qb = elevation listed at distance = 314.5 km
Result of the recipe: 49.29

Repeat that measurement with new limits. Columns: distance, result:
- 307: 50.63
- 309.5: 52.08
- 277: 49.84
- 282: 50.62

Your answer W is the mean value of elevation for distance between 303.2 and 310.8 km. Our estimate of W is 51.1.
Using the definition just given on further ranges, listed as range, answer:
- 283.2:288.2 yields 50.6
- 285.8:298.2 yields 50.7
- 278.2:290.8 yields 50.8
